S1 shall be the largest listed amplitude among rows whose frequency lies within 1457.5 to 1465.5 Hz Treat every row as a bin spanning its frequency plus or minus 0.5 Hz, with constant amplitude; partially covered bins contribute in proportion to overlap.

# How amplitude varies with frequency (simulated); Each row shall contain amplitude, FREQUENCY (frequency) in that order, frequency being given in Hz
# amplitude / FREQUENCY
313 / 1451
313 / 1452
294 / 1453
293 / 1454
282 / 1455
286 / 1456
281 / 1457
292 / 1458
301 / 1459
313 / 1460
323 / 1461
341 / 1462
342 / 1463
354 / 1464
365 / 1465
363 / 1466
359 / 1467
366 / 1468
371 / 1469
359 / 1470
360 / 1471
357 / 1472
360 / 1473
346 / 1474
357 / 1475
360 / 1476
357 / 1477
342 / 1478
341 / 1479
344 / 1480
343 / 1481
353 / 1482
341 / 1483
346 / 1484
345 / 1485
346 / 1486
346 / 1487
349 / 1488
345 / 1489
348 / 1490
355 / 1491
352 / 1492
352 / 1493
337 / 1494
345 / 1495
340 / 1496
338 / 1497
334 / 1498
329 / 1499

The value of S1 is 365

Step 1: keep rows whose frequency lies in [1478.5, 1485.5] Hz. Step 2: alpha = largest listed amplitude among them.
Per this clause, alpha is 353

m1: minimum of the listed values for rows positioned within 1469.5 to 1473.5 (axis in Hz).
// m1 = 357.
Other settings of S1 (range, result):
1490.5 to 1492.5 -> 355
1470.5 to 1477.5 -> 360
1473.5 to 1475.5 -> 357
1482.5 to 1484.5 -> 346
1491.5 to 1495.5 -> 352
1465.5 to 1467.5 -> 363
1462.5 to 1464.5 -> 354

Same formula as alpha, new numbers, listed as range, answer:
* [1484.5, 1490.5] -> 349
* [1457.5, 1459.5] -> 301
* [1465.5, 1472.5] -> 371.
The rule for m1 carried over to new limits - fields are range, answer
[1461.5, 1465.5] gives 341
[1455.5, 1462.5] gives 281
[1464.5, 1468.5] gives 359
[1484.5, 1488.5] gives 345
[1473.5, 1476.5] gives 346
